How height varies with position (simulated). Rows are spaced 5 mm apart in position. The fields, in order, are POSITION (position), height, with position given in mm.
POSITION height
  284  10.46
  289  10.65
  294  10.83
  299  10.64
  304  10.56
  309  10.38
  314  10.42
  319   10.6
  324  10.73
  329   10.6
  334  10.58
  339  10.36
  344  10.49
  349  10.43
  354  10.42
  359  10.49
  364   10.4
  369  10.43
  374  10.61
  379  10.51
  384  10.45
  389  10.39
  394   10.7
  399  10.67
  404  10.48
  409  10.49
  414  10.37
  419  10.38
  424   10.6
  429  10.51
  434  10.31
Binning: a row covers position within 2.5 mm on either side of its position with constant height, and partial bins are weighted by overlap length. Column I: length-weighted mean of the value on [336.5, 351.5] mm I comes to 10.4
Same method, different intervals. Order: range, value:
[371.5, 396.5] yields 10.5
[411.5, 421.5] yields 10.4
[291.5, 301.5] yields 10.7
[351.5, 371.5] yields 10.4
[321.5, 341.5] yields 10.6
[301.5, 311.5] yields 10.5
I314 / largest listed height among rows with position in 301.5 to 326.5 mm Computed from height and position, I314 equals 10.73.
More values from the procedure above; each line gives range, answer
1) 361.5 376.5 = 10.61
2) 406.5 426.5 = 10.6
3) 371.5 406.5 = 10.7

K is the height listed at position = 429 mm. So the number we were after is 10.51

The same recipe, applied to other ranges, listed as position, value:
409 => 10.49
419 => 10.38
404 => 10.48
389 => 10.39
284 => 10.46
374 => 10.61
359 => 10.49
